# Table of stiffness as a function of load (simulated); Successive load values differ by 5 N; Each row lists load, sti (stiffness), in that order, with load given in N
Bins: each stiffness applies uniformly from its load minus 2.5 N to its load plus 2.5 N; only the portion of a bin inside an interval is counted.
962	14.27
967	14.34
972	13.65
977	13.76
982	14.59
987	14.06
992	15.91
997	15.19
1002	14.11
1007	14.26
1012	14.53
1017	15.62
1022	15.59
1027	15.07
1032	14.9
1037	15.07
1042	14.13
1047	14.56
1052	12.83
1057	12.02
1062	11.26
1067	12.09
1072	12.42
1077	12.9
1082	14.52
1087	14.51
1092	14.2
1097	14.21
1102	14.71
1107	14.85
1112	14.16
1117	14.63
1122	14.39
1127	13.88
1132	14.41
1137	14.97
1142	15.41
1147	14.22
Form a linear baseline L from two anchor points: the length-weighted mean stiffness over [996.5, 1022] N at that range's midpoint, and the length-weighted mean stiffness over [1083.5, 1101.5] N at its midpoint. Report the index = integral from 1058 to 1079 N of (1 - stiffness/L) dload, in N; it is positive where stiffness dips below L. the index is 3.4 N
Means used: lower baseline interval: 14.8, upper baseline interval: 14.4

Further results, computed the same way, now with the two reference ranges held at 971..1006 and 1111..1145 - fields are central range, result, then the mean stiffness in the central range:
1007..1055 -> -0.4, 14.6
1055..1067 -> 2.3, 11.7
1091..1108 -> 0.1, 14.5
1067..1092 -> 1.8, 13.5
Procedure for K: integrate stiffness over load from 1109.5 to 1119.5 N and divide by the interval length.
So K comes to 14.4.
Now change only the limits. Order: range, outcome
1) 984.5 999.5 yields 15.1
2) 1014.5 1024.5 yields 15.6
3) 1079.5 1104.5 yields 14.4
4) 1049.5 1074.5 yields 12.1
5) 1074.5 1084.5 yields 13.7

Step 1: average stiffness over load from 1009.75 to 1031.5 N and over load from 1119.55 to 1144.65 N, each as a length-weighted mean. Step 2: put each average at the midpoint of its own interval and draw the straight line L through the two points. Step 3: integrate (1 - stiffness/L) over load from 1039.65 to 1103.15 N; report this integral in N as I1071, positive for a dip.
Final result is 6.53 N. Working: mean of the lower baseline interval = 15.2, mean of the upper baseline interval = 14.6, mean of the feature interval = 13.4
